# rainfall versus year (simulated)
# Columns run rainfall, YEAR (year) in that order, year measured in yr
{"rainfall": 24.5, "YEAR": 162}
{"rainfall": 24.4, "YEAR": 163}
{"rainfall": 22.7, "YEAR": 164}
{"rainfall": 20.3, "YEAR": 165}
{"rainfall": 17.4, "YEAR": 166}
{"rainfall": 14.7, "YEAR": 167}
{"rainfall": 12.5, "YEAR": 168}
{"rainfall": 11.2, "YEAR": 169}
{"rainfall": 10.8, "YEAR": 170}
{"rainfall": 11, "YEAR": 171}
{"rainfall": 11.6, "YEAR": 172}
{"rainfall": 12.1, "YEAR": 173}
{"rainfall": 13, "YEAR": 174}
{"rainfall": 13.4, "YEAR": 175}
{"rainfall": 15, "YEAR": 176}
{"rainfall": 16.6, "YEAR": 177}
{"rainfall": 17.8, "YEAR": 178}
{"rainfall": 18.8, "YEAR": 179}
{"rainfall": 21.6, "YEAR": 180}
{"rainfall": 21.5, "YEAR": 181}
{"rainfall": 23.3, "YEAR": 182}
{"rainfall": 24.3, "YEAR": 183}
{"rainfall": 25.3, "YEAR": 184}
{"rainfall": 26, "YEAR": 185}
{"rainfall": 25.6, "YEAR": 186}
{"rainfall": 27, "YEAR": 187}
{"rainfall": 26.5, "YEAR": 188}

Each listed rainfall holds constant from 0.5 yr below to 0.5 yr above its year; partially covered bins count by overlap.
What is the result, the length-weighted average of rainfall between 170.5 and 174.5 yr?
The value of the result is 11.9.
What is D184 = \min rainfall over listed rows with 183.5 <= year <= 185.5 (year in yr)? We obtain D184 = 25.3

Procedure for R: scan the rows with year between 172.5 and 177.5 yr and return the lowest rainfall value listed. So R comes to 12.1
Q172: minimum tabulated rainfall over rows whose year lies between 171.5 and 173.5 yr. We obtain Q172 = 11.6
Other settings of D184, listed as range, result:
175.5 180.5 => 15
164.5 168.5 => 12.5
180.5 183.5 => 21.5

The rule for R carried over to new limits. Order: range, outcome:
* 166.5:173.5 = 10.8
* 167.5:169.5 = 11.2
